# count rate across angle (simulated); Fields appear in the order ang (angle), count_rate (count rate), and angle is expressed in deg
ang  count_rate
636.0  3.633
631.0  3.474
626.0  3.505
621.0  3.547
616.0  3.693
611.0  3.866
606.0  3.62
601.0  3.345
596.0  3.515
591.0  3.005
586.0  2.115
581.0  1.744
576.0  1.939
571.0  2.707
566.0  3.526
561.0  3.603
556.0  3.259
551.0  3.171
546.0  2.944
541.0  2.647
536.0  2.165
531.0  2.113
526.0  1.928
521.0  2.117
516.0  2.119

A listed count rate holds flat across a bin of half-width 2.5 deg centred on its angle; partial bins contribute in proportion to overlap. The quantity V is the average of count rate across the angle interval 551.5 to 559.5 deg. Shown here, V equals 3.28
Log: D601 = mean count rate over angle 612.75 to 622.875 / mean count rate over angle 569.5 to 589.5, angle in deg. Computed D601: 1.70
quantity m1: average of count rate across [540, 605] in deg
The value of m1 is 2.91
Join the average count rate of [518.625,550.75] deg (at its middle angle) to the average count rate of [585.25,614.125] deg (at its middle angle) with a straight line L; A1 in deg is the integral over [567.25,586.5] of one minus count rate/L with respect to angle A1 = 4.9 deg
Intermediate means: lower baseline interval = 2.38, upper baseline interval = 3.32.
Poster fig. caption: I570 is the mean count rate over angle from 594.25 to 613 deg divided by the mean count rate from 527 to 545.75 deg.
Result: 1.52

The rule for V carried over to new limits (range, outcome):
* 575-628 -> 3.11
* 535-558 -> 2.87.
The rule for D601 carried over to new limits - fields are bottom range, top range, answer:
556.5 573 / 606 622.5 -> 1.12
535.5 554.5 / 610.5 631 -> 1.28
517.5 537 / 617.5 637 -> 1.71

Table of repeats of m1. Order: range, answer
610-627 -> 3.65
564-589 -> 2.4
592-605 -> 3.4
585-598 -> 2.94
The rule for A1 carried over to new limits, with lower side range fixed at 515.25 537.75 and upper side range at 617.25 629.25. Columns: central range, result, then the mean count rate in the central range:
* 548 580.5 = -4.1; 2.95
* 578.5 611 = 1.8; 2.97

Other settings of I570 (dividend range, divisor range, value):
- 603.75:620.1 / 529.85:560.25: 1.33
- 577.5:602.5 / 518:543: 1.23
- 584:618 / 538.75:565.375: 1.05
